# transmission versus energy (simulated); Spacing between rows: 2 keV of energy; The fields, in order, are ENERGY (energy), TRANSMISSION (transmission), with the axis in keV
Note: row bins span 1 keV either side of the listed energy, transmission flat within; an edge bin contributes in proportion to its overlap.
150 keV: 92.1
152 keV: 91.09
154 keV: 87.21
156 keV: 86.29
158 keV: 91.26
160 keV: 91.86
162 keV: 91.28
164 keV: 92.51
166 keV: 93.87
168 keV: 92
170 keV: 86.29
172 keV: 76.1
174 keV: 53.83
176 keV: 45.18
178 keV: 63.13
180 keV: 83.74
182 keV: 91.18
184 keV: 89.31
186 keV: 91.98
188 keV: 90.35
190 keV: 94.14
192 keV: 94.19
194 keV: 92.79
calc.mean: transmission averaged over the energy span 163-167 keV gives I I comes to 93.2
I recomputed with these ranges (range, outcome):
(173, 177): 49.5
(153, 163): 89.6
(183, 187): 90.6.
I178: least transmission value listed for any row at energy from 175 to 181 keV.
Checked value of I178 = 45.18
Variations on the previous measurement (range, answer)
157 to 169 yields 91.26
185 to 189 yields 90.35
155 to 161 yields 86.29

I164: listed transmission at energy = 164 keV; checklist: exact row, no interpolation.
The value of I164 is 92.51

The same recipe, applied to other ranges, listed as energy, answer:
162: 91.28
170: 86.29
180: 83.74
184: 89.31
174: 53.83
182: 91.18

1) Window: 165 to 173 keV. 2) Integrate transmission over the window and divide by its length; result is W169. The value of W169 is 87.1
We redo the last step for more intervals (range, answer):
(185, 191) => 92.2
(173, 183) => 67.4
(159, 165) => 91.9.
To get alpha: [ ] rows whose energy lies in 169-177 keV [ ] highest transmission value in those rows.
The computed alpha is 86.29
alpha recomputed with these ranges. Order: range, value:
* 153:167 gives 93.87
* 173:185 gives 91.18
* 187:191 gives 94.14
